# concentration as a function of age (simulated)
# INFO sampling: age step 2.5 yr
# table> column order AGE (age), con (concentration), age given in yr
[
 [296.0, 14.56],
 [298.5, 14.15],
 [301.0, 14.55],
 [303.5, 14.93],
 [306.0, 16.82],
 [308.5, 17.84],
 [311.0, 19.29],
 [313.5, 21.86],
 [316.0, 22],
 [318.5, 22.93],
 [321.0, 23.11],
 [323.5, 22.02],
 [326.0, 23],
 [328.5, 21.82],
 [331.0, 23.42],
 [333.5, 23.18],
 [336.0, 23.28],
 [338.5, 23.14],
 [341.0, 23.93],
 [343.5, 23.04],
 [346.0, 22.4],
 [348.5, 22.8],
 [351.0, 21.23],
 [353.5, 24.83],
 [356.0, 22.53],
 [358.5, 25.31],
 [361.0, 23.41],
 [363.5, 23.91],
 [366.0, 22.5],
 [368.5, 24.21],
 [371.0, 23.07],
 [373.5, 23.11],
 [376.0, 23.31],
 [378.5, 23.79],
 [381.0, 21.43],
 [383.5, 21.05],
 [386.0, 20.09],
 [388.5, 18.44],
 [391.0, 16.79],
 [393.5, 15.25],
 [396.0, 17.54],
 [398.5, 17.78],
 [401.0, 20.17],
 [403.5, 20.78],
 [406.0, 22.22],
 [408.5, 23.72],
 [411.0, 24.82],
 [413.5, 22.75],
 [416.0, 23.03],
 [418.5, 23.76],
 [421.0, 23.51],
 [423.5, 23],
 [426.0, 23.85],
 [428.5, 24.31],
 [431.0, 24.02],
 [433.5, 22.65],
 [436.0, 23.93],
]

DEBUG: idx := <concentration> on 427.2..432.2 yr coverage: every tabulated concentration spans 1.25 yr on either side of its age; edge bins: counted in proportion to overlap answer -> 24.2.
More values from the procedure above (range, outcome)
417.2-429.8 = 23.7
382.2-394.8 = 18.3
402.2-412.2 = 22.9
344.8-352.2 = 22.1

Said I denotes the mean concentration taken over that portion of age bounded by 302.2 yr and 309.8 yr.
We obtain 16.5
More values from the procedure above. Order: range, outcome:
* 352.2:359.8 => 24.2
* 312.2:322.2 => 22.5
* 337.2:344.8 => 23.4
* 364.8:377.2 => 23.2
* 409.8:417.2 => 23.5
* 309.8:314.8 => 20.6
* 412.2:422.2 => 23.3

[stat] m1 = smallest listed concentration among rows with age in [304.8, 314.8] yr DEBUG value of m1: 16.82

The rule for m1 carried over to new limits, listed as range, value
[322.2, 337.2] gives 21.82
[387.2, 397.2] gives 15.25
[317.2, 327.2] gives 22.02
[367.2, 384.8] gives 21.05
